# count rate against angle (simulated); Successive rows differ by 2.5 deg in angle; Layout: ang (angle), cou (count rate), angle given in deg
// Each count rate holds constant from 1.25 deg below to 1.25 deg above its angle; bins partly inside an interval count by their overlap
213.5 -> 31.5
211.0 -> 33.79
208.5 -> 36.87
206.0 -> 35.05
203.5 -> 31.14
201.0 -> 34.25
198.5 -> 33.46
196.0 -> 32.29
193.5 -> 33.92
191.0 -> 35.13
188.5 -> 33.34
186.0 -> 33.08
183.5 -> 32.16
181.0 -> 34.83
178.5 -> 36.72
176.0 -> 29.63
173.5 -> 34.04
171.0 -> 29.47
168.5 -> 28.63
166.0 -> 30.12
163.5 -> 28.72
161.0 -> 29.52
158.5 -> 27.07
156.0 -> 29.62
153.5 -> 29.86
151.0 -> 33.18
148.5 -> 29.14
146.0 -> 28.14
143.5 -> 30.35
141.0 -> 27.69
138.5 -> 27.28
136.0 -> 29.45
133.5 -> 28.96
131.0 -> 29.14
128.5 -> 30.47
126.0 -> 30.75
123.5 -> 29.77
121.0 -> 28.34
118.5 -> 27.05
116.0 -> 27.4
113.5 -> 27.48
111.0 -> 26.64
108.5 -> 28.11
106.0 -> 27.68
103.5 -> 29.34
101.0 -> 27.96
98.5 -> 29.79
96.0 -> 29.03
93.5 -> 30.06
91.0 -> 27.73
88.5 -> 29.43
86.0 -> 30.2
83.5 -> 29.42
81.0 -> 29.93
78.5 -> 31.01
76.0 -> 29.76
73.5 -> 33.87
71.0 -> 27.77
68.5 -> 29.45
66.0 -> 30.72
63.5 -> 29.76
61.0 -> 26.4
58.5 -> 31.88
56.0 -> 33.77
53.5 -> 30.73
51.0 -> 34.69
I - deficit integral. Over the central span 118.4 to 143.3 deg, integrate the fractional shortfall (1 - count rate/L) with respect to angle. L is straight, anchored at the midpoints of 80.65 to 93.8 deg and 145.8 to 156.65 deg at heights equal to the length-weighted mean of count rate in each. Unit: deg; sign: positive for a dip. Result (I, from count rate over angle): 0.7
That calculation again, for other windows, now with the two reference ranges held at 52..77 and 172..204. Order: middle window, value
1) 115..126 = 1.2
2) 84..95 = 0.6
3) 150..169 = 1.8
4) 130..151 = 2.1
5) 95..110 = 1.3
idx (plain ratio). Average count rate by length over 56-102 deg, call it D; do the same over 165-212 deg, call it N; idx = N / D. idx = 1.11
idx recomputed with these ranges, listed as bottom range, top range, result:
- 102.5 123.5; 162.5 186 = 1.14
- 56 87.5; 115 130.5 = 0.96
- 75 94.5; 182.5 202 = 1.13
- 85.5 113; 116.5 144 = 1.01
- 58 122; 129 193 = 1.05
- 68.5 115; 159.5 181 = 1.06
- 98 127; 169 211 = 1.18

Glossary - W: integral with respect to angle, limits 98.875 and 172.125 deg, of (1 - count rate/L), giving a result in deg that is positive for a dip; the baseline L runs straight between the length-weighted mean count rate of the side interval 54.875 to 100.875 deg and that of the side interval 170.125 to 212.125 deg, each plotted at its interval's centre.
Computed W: 6.6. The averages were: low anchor 29.9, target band 28.9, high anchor 33.5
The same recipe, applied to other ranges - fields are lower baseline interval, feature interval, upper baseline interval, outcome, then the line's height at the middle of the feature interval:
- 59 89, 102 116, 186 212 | 1.4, 31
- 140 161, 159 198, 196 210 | -0.2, 31.8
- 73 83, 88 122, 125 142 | 2.0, 30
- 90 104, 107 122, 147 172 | 0.8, 29.1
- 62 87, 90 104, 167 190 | 0.8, 30.6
